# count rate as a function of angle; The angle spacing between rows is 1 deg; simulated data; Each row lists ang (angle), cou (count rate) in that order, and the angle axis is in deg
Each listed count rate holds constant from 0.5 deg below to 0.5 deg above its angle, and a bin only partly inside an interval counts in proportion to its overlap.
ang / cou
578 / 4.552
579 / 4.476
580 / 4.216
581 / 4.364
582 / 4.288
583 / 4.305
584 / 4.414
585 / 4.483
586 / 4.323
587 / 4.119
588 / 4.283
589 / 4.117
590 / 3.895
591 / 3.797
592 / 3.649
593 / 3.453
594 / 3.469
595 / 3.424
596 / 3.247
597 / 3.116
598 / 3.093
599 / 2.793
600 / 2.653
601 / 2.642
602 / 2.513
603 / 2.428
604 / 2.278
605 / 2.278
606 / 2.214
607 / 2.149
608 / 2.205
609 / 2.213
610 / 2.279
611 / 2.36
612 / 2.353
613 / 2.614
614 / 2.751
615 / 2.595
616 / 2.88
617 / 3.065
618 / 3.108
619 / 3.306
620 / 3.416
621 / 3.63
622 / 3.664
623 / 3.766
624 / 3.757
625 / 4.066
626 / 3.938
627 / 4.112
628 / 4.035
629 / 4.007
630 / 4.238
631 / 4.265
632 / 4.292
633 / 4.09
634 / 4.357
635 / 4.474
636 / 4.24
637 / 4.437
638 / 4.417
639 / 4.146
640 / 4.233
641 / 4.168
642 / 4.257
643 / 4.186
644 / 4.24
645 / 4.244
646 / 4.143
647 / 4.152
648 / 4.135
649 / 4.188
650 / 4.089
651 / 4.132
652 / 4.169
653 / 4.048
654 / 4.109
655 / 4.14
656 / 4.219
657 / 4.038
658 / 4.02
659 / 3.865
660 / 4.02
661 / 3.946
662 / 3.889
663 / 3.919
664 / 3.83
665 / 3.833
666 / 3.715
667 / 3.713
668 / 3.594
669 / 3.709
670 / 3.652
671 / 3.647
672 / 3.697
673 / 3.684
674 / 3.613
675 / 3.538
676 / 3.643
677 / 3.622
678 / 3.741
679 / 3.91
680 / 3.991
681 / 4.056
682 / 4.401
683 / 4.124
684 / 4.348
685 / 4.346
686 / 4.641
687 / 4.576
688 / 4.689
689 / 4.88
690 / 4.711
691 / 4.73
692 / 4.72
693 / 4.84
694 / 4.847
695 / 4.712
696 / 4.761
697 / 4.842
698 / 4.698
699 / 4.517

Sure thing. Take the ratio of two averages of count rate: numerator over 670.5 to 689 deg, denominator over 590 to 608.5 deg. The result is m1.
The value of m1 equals 1.40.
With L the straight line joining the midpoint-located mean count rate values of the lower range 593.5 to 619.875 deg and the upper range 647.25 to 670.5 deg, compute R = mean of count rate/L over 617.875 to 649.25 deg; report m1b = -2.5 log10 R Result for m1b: -0.21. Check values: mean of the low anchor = 2.7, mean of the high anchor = 3.96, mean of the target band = 4.06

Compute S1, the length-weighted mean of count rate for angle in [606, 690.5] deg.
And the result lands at 3.82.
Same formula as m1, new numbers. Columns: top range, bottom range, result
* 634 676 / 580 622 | 1.25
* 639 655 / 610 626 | 1.32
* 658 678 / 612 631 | 1.08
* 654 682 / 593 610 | 1.43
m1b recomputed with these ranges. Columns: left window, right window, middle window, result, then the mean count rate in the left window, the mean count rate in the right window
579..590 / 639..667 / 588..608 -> 0.37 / 4.28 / 4.07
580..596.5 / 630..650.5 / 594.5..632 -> 0.31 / 3.98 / 4.24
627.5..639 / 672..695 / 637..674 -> 0.07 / 4.25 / 4.25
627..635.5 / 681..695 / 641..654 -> 0.04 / 4.21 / 4.59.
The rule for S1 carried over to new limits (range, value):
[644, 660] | 4.11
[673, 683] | 3.84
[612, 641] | 3.76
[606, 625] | 2.91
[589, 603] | 3.22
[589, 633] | 3.18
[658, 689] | 3.95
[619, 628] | 3.78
